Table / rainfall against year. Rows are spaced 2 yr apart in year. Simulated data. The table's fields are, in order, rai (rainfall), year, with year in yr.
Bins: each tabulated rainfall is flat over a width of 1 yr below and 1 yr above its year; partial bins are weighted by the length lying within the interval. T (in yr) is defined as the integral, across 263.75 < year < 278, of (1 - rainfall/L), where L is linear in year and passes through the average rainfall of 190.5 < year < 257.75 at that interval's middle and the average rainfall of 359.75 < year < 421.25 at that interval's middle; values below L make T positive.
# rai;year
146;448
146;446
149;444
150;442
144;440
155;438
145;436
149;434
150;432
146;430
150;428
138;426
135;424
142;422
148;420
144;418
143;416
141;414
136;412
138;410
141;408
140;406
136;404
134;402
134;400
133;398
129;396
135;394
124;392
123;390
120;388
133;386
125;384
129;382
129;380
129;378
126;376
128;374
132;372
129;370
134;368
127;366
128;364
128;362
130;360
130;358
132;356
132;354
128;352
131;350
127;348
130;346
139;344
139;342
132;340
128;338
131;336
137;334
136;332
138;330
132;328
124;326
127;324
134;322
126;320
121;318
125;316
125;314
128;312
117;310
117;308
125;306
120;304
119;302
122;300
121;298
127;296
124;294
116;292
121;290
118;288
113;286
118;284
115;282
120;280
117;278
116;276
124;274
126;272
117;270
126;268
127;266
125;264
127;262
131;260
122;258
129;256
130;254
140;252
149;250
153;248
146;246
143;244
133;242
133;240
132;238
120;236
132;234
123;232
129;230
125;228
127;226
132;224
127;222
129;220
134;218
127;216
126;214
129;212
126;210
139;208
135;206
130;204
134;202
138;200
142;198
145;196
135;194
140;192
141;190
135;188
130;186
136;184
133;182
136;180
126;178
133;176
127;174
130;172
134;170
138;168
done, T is 1.2 yr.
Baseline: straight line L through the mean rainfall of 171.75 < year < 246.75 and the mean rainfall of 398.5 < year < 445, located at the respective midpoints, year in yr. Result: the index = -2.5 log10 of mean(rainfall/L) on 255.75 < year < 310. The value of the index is 0.12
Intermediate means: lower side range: 133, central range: 121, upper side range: 143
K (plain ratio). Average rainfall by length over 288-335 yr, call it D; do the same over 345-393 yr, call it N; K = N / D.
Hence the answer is 1.0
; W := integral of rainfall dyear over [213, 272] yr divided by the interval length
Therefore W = 131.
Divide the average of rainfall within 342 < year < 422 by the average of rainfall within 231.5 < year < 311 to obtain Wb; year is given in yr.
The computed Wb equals 1.1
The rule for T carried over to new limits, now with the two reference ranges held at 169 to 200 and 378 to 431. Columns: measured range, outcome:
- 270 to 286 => 1.93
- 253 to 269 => 0.95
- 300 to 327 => 2.32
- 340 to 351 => 0.18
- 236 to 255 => -0.52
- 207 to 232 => 1.13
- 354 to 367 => 0.58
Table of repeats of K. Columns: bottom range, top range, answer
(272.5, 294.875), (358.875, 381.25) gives 1.09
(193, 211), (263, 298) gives 0.89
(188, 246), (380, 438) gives 1.04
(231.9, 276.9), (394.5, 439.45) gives 1.08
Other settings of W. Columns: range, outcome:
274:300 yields 119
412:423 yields 143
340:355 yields 132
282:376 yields 127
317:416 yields 131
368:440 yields 136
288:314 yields 121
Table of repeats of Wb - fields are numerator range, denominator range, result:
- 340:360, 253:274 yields 1.05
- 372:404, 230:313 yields 1.02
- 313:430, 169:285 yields 1.01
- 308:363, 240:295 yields 1.02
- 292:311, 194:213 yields 0.89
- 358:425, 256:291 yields 1.09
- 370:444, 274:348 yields 1.10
